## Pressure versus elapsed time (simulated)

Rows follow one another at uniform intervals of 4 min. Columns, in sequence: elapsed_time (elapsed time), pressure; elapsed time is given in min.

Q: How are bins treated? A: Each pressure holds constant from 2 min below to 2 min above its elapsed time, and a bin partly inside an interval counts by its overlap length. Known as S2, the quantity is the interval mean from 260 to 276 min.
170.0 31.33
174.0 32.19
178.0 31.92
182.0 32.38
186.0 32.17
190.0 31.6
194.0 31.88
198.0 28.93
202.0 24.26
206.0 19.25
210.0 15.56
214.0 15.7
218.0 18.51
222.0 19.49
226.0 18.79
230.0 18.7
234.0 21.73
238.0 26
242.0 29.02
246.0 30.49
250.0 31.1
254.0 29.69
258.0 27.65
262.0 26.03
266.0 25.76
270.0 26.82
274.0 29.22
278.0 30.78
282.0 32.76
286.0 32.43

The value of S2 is 27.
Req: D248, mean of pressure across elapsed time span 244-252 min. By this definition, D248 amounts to 30.8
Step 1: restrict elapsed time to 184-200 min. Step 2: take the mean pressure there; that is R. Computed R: 31.1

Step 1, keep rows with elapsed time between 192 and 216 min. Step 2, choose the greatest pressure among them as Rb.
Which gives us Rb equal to 31.88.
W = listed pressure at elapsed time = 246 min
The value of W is 30.49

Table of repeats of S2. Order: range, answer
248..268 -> 28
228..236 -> 20.2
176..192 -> 32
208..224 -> 17.3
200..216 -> 18.7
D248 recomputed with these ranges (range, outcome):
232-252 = 27.7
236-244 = 27.5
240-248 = 29.8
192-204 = 28.4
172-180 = 32.1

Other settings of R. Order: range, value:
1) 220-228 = 19.1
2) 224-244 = 22.8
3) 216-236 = 19.4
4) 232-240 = 23.9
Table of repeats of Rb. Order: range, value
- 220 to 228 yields 19.49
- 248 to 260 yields 31.1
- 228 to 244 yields 29.02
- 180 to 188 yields 32.38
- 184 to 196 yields 32.17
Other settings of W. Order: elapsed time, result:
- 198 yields 28.93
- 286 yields 32.43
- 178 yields 31.92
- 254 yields 29.69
